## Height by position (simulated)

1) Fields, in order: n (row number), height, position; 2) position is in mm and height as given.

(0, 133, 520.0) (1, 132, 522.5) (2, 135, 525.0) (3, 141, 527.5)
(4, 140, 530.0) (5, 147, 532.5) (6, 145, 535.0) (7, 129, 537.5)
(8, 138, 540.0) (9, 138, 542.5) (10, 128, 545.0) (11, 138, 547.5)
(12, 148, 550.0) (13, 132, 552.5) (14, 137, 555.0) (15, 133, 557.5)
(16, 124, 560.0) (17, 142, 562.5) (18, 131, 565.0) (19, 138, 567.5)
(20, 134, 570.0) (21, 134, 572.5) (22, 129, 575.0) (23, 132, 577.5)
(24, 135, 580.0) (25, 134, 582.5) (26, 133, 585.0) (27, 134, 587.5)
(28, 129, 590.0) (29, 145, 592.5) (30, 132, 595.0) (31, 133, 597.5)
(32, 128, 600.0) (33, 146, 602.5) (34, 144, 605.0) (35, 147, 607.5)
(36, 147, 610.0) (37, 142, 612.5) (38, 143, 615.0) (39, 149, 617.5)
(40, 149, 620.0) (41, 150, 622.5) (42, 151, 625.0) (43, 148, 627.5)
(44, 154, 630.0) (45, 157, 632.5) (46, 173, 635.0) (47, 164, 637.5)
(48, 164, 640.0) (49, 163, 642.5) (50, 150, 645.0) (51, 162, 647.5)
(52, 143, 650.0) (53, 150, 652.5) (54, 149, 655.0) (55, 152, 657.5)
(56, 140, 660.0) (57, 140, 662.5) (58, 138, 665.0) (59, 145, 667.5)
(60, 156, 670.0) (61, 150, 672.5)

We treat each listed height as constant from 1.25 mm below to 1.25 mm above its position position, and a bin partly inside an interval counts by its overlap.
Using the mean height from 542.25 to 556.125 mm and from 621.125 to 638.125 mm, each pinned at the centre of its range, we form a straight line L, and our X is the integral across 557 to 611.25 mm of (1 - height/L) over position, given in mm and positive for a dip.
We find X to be 3.6 mm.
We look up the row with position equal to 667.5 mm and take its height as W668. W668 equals 145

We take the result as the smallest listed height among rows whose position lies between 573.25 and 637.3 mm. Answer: 128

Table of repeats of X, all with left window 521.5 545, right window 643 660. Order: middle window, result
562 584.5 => 1.3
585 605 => 1.2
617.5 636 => -0.7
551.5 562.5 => 0.6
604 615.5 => 0.1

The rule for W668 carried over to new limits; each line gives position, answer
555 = 137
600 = 128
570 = 134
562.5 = 142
